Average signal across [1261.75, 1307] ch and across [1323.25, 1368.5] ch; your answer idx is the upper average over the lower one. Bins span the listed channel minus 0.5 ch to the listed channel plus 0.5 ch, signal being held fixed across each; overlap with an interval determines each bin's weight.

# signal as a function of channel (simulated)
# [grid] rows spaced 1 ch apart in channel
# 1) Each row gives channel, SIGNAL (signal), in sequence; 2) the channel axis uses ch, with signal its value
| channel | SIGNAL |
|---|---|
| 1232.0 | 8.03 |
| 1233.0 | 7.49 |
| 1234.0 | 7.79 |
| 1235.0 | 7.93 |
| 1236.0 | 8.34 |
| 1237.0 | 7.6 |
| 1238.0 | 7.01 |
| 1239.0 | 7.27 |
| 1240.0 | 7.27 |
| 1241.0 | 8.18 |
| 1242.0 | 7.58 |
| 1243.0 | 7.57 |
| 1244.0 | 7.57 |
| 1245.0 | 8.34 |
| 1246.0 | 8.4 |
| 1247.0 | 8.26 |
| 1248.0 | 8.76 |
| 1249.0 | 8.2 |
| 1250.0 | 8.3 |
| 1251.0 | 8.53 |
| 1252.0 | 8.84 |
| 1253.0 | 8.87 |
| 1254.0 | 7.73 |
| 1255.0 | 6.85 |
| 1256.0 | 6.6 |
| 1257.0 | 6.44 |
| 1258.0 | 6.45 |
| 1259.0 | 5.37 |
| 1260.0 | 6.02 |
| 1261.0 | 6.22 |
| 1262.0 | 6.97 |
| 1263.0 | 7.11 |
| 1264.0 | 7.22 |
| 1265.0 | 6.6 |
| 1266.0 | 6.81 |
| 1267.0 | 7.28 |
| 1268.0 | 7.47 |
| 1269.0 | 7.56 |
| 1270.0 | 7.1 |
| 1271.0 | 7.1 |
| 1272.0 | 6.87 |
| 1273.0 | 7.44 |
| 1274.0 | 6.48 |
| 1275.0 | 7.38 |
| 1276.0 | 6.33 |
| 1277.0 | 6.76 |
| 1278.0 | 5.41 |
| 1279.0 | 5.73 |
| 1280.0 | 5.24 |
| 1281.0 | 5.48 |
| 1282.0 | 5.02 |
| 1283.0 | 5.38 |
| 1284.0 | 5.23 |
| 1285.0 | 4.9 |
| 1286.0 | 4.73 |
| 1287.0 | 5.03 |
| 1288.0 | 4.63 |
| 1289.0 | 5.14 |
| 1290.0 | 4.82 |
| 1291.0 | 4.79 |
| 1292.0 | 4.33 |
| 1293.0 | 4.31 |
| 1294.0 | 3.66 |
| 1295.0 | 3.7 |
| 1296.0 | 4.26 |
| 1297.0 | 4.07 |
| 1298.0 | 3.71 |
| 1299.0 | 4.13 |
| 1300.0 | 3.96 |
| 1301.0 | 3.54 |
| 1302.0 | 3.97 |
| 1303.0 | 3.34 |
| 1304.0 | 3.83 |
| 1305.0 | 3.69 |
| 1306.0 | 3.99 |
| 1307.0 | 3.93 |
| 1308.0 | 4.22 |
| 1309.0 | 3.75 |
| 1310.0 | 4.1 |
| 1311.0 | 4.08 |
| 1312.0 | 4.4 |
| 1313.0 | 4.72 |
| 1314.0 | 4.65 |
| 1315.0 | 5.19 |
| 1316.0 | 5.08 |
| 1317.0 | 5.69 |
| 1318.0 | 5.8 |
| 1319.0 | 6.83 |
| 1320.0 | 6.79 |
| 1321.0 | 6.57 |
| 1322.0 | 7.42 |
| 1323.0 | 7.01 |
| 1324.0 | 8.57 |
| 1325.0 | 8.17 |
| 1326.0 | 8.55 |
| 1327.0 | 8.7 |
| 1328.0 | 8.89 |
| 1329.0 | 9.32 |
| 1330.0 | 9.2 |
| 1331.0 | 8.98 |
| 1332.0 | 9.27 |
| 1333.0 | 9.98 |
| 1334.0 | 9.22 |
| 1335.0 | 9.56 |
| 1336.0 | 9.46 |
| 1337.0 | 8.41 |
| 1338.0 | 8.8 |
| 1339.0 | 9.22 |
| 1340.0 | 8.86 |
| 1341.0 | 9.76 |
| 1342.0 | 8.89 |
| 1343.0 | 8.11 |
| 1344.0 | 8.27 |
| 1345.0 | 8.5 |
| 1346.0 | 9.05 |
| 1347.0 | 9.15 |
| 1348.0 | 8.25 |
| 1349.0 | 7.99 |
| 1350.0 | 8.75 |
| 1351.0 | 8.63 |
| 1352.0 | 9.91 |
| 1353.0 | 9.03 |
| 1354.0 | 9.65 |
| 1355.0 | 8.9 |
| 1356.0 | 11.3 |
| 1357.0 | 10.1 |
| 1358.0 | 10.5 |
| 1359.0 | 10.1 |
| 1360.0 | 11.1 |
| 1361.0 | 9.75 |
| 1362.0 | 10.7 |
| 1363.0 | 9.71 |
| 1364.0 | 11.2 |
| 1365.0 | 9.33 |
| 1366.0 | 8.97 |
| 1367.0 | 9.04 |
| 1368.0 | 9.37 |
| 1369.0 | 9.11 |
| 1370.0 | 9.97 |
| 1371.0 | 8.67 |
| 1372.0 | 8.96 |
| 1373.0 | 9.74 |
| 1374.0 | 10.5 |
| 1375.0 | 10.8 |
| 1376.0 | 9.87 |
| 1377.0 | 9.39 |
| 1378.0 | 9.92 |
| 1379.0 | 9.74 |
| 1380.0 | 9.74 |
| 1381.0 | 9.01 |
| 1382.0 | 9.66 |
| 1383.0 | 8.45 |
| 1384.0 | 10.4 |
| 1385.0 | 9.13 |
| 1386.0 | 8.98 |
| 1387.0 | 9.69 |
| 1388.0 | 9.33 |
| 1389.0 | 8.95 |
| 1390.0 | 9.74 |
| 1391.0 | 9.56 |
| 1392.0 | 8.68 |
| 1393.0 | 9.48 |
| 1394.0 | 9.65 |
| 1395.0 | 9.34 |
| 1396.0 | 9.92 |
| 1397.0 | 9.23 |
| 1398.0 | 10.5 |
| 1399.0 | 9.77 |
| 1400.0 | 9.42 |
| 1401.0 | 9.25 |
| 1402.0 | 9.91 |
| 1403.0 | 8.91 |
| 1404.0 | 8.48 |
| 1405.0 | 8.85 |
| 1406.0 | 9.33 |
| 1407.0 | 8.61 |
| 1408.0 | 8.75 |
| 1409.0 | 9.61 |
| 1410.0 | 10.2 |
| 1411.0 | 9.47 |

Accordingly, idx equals 1.7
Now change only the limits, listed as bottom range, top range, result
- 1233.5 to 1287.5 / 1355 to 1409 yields 1.37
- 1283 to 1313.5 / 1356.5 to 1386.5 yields 2.29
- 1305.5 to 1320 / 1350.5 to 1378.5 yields 2.03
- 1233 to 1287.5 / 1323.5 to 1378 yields 1.34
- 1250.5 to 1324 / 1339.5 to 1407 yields 1.67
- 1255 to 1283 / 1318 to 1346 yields 1.31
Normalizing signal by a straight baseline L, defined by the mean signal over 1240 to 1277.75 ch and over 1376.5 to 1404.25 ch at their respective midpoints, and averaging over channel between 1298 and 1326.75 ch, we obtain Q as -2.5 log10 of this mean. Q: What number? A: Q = 0.49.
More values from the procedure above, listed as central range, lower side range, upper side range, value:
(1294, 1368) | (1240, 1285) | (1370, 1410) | 0.13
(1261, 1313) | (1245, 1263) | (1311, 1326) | 0.30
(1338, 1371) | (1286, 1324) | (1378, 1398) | -0.24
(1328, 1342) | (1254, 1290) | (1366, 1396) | -0.14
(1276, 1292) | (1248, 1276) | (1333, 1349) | 0.41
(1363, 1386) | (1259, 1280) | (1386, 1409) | -0.08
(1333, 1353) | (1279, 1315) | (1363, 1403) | -0.24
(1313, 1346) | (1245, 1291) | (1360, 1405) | 0.03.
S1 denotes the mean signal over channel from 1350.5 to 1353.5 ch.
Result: 9.19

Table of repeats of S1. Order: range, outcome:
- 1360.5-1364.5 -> 10.3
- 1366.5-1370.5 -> 9.37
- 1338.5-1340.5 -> 9.04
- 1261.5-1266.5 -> 6.94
